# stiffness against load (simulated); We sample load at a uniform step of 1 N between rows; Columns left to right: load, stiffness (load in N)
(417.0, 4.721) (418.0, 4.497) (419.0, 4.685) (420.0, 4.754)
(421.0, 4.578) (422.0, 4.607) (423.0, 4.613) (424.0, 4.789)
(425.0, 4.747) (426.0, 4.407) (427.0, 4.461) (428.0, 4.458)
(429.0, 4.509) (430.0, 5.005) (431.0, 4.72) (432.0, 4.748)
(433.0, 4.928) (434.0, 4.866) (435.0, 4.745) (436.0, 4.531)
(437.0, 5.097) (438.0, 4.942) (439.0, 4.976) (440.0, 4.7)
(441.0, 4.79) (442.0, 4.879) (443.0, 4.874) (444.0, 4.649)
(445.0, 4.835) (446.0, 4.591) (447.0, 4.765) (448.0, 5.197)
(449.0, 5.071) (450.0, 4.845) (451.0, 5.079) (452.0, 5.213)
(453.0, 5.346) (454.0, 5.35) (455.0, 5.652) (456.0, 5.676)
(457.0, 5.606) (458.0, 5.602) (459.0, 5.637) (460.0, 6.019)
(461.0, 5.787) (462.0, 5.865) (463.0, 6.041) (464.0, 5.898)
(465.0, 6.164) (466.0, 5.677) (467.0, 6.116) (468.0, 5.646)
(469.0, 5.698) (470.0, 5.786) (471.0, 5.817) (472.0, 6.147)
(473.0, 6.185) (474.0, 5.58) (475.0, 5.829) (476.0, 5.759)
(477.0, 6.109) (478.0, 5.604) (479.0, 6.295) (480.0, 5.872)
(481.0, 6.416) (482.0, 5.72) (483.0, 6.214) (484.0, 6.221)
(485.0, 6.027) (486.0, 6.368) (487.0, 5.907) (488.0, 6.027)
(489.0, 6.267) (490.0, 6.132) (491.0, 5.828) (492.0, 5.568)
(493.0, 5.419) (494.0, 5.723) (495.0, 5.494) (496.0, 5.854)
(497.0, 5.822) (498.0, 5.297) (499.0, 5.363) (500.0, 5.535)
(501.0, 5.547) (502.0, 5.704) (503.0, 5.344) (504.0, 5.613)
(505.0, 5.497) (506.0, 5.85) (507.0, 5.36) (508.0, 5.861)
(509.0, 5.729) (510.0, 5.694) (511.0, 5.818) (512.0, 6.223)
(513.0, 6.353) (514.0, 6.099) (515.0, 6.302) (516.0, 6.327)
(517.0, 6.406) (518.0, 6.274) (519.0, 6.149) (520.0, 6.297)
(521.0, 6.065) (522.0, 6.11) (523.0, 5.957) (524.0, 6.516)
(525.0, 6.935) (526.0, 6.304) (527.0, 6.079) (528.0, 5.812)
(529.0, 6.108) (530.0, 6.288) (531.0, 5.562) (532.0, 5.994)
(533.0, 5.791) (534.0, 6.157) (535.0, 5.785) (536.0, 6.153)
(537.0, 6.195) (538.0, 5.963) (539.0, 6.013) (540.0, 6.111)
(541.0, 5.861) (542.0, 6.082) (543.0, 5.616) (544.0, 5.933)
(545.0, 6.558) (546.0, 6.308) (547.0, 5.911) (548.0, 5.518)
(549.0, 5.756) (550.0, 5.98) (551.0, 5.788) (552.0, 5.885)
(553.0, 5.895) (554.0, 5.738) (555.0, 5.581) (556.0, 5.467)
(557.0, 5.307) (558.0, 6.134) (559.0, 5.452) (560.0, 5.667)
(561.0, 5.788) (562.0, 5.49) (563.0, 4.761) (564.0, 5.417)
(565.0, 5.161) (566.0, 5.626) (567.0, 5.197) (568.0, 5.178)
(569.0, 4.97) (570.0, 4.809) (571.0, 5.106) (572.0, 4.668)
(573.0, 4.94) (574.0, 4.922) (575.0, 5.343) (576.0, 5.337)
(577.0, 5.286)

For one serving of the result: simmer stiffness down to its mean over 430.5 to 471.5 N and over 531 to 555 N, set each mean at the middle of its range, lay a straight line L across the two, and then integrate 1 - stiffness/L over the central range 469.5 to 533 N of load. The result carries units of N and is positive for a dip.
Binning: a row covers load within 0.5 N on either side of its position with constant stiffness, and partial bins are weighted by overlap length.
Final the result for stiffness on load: -3.4 N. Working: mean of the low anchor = 5.28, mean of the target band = 5.94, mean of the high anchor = 5.94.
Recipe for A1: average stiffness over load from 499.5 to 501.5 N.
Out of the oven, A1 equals 5.54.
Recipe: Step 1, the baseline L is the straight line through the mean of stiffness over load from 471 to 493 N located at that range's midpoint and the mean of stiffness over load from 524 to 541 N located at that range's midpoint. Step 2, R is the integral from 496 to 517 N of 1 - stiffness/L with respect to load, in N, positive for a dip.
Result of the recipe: 0.9 N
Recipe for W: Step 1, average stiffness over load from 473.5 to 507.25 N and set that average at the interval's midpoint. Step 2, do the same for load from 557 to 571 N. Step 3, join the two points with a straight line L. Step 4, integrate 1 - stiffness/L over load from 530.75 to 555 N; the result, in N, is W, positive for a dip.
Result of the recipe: -2.03 N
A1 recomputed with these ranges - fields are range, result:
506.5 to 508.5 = 5.61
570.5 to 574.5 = 4.91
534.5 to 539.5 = 6.02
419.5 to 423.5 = 4.64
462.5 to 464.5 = 5.97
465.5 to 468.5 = 5.81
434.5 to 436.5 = 4.64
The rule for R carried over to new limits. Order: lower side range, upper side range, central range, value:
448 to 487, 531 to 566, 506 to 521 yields -0.7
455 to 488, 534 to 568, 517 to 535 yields -1.0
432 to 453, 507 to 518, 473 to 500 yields -1.2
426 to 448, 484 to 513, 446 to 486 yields -3.7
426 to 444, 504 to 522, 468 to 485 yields -1.6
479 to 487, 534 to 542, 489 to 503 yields 1.0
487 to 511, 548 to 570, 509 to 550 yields -3.5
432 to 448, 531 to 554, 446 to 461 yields -1.1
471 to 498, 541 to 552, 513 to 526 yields -0.8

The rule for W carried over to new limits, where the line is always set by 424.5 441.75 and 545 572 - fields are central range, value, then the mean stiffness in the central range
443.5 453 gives -0.2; 4.94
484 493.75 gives -1.6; 5.96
